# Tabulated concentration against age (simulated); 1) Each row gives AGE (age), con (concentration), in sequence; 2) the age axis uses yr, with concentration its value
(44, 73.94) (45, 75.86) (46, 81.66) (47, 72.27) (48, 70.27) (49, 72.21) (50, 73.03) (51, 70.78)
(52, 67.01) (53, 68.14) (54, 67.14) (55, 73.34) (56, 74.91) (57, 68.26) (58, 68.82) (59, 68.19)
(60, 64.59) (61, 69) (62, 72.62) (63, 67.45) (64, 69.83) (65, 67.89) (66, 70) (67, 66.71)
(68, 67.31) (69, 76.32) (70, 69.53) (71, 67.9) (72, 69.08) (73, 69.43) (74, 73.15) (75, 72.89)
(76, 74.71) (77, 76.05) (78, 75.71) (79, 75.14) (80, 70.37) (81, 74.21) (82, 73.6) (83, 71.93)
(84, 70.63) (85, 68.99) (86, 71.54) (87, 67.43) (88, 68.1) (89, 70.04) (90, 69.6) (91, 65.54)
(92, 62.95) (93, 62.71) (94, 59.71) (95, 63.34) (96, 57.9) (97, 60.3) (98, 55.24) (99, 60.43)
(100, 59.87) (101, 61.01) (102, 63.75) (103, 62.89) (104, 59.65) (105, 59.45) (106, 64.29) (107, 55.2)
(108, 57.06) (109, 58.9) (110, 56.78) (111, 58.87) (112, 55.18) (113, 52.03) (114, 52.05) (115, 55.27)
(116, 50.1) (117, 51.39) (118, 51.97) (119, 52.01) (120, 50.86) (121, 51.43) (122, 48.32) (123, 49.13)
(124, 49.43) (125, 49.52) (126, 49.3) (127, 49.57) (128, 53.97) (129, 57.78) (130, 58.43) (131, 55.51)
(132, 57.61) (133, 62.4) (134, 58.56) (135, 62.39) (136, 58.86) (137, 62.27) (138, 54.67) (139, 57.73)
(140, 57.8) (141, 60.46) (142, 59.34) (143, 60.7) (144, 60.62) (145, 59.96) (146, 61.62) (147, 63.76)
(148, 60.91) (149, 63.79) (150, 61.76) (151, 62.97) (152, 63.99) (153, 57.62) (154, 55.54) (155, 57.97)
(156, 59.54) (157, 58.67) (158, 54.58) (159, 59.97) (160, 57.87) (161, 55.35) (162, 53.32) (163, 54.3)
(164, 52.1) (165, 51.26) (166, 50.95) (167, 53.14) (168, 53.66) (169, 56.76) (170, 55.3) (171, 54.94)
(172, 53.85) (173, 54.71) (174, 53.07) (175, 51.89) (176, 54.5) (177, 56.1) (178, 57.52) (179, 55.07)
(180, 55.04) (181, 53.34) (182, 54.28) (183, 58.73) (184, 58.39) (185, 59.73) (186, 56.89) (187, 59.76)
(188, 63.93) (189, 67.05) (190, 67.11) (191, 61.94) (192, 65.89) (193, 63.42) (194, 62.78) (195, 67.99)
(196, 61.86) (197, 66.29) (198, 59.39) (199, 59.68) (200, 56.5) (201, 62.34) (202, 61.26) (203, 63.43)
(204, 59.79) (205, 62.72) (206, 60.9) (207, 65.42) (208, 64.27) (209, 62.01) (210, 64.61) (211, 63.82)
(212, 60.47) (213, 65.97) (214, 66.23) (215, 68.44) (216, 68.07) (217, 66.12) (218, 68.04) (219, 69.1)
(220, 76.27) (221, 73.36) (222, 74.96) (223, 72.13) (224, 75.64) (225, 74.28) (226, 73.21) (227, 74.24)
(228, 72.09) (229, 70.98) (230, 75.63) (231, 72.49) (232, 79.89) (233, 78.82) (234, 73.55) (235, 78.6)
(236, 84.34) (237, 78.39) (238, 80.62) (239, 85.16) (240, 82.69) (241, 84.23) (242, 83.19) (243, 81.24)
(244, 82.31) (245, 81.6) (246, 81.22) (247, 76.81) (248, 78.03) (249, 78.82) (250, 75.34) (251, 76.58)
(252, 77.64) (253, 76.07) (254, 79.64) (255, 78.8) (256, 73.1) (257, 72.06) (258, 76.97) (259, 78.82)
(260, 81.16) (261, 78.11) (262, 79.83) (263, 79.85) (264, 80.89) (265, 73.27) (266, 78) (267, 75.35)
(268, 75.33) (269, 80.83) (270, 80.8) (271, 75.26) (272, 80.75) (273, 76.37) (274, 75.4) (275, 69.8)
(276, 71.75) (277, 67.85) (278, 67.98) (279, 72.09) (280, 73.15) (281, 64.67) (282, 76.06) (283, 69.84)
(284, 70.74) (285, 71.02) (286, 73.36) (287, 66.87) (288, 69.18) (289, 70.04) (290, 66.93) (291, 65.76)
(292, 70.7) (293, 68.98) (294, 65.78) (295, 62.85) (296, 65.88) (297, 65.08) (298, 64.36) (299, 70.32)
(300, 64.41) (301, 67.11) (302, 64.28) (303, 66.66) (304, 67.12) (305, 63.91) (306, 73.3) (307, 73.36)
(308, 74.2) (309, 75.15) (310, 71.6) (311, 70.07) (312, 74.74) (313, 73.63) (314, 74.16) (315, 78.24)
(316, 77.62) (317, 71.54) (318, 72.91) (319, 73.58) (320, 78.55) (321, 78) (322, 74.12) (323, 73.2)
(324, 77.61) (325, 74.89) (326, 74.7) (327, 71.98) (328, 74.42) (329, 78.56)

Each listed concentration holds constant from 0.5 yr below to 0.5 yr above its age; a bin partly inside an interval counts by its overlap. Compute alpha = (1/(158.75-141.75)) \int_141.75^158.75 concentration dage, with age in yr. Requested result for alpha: 60.2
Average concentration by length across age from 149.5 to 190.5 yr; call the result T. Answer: 56.9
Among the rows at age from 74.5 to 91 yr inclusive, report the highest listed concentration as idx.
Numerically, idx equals 76.05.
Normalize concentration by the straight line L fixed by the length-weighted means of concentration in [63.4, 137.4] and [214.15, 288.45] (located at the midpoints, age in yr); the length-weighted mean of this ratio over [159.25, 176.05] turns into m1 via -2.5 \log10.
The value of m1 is 0.25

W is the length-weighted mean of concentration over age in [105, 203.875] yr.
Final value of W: 57.4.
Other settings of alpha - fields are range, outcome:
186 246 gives 69.9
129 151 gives 60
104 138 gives 55.1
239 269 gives 78.7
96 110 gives 59.7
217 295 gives 75.2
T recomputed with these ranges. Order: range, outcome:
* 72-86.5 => 72.6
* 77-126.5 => 60.6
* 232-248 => 80.7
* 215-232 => 72.4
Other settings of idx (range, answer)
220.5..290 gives 85.16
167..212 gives 67.99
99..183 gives 64.29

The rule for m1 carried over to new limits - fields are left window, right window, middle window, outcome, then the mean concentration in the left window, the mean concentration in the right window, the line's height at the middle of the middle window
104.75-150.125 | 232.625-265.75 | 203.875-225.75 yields 0.079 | 56.4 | 79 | 72.6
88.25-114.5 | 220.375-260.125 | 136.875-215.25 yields 0.172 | 60.3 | 77.6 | 69.6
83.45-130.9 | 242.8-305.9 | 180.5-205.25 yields 0.078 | 58.3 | 73.1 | 65.9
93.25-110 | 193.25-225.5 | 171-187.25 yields 0.152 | 59.9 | 65.7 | 64.1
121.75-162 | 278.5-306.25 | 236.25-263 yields -0.211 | 57.8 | 68.2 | 65.2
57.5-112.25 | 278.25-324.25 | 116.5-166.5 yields 0.192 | 66.4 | 70.7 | 67.5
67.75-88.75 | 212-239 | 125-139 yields 0.263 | 71.7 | 73.5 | 72.3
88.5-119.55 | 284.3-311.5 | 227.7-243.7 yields -0.205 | 58.9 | 68.5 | 65.4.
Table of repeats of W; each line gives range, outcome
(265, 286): 73.6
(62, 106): 67.5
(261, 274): 77.9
